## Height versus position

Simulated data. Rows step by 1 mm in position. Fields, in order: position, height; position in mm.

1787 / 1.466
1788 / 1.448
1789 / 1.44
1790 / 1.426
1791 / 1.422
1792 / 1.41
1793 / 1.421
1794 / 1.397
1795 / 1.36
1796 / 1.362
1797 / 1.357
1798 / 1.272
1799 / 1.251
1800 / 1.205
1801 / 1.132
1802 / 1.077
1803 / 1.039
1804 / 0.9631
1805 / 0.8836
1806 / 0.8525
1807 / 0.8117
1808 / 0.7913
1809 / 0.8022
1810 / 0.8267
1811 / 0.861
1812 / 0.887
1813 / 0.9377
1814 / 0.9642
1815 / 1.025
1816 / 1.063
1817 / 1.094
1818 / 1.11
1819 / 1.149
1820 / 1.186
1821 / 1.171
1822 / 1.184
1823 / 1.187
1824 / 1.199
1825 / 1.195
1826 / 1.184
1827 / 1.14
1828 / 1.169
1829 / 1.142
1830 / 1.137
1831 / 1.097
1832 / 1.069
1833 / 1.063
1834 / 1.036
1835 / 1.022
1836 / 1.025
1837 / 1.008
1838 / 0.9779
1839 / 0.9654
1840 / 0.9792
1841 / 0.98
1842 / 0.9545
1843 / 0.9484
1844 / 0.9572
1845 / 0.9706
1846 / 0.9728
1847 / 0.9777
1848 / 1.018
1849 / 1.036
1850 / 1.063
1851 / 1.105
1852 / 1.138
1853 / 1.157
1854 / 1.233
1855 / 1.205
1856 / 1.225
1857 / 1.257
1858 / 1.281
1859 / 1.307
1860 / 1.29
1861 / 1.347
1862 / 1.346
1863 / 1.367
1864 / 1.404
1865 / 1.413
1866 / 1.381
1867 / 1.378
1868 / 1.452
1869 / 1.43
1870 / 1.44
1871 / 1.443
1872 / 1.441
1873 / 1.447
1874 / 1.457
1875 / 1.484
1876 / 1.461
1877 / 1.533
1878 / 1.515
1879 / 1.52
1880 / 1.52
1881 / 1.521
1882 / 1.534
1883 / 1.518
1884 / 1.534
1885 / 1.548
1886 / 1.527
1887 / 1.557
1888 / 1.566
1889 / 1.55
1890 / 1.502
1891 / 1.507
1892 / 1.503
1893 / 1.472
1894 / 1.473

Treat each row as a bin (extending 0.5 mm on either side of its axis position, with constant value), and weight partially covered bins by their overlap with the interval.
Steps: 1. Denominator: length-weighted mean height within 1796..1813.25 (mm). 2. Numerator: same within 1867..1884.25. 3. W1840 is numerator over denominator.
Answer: 1.47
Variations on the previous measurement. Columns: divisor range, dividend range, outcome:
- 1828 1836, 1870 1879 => 1.36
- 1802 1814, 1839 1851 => 1.11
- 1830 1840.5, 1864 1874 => 1.38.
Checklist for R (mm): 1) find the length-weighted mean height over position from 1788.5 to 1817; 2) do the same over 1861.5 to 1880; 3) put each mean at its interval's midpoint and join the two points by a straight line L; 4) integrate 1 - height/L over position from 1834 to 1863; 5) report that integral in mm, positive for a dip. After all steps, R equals 5.1 mm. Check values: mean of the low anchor 1.12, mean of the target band 1.1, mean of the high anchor 1.44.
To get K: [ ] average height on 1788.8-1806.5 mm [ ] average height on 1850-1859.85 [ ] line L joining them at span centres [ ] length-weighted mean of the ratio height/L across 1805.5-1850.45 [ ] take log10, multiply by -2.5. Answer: 0.19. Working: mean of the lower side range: 1.23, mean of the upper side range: 1.21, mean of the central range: 1.03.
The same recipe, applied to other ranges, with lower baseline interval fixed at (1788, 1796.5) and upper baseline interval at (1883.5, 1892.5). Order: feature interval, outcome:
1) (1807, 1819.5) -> 0.444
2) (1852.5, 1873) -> 0.121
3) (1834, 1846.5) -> 0.438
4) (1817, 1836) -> 0.271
